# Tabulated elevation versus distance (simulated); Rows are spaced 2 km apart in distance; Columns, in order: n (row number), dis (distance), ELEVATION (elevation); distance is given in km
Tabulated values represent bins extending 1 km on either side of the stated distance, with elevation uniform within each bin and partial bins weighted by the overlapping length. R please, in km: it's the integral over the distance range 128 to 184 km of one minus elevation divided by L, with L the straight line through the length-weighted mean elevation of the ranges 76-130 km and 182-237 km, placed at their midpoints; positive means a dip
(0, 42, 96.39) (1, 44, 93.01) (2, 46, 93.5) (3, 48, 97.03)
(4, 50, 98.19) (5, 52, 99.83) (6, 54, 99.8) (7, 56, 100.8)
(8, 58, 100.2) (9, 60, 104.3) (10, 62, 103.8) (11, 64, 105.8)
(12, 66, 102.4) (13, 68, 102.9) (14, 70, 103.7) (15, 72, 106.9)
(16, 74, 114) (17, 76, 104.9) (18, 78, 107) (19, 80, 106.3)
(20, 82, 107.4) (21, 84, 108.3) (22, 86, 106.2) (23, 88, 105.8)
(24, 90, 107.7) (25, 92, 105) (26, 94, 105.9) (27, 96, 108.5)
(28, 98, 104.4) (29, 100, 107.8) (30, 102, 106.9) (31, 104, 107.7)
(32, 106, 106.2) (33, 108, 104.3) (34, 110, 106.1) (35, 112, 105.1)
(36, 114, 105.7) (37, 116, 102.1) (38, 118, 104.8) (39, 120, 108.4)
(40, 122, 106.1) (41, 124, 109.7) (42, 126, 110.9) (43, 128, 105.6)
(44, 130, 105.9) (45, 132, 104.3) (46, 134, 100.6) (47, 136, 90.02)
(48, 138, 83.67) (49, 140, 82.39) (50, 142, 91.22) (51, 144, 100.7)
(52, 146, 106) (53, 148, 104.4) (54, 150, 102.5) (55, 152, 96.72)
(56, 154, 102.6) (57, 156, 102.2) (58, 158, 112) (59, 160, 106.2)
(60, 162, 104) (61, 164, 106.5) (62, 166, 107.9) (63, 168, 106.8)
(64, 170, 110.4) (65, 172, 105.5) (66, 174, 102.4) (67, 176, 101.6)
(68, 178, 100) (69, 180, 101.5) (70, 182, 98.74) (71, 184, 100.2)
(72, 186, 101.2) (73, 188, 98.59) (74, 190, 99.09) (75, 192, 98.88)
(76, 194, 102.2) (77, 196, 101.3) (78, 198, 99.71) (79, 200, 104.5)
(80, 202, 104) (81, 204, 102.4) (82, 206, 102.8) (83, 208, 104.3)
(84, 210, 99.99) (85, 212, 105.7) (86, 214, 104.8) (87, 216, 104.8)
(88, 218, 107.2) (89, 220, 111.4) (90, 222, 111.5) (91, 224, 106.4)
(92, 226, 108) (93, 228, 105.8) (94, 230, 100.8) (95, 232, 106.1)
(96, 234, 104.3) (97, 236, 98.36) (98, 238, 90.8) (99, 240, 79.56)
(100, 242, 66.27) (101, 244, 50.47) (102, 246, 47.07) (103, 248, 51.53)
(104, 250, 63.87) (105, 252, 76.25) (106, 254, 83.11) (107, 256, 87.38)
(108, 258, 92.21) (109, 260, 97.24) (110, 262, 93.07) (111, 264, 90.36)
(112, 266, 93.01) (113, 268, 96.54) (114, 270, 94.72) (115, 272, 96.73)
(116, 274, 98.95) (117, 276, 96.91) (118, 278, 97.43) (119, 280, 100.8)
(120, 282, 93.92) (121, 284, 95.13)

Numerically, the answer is 1.9 km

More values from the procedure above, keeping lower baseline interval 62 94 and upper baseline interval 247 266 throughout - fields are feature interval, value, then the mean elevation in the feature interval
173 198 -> -2.4 km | 100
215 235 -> -4.7 km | 107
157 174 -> -2.3 km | 107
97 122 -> -0.9 km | 106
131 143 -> 0.8 km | 92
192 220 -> -4.6 km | 103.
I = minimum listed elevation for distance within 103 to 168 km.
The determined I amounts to 82.39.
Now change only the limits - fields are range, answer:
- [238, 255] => 47.07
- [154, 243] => 66.27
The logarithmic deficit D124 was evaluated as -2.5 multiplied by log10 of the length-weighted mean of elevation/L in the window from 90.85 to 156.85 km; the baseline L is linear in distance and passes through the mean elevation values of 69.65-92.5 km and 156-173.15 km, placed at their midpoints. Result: 0.043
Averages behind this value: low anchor 107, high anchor 107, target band 103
